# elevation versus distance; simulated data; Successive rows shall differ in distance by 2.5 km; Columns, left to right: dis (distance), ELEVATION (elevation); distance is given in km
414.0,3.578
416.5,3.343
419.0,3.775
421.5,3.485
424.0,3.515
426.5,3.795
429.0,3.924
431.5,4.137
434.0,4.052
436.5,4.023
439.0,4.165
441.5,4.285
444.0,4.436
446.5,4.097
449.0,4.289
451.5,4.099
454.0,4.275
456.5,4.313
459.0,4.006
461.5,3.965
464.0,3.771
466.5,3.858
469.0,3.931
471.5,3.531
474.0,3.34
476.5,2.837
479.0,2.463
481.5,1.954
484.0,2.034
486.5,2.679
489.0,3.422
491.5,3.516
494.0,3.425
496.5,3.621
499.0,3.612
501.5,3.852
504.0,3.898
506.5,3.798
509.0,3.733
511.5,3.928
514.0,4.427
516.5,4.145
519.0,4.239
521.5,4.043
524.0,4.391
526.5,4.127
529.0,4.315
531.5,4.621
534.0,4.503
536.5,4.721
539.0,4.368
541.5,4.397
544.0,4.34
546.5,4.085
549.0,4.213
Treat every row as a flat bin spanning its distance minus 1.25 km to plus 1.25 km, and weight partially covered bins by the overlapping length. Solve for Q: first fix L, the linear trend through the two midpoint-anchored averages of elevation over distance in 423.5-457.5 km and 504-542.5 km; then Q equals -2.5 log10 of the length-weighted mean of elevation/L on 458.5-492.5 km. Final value 0.28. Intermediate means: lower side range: 4.11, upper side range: 4.24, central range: 3.22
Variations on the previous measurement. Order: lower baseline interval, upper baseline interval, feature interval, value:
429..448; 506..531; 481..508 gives 0.25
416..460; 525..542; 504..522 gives 0.08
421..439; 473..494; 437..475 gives -0.20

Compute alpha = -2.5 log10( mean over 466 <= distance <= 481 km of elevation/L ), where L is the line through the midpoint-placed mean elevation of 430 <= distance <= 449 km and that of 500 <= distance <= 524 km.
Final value 0.260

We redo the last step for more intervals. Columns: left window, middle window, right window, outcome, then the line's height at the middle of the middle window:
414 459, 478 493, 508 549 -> 0.47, 4.14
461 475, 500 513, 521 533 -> 0.07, 4.11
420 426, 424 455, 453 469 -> -0.10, 3.75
